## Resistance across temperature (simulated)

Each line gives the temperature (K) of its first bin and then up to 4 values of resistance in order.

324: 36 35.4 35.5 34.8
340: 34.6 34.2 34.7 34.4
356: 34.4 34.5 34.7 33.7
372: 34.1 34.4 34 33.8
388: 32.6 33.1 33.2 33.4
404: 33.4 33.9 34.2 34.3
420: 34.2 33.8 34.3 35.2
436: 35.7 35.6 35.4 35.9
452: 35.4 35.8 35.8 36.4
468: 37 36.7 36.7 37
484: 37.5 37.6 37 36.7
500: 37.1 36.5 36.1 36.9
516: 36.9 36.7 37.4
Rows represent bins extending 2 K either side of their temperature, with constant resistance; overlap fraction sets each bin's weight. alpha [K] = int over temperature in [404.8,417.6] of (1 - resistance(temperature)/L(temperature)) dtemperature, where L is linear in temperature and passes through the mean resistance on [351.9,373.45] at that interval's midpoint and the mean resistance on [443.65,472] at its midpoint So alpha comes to 0.41 K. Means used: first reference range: 34.3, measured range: 34.1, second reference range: 36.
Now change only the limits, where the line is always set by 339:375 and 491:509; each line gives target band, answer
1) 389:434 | 1.8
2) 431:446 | 0.1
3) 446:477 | -0.1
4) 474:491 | -0.4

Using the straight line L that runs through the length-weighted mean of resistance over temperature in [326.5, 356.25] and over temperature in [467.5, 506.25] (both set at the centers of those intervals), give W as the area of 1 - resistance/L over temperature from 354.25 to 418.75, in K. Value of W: 2.9 K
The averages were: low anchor 34.8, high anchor 37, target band 33.9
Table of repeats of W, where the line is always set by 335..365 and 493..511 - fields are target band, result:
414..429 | 0.6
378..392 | 0.6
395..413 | 0.8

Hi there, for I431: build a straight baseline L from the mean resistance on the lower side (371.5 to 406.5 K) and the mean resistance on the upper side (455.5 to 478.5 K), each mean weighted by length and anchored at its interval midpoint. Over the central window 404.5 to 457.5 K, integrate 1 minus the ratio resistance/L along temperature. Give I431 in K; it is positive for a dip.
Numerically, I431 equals 0.4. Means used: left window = 33.5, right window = 36.5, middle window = 34.8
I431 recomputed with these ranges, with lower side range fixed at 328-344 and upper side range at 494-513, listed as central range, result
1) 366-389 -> 1.00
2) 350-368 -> 0.38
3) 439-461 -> 0.28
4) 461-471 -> -0.10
